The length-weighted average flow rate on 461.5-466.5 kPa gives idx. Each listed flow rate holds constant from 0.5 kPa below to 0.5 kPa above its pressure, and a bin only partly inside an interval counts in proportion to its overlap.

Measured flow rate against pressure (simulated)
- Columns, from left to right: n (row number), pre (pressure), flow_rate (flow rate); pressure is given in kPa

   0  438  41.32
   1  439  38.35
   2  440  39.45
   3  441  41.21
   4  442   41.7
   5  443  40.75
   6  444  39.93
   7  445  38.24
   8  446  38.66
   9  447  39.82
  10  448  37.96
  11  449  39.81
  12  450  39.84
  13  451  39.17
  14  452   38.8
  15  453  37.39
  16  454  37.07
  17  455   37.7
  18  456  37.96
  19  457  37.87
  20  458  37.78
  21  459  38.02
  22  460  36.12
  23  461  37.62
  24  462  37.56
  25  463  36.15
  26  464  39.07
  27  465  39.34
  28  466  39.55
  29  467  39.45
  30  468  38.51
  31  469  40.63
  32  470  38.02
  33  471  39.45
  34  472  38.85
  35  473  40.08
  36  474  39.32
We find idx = 38.3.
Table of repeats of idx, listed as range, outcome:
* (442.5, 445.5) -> 39.6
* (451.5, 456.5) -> 37.8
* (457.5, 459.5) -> 37.9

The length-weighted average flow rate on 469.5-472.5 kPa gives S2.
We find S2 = 38.8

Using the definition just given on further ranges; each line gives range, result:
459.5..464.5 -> 37.3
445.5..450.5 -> 39.2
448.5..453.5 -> 39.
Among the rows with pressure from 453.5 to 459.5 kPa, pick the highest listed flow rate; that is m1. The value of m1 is 38.02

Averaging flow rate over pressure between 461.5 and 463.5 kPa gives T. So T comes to 36.9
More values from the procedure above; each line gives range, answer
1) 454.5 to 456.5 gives 37.8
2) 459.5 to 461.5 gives 36.9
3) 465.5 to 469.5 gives 39.5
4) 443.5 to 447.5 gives 39.2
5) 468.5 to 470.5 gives 39.3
